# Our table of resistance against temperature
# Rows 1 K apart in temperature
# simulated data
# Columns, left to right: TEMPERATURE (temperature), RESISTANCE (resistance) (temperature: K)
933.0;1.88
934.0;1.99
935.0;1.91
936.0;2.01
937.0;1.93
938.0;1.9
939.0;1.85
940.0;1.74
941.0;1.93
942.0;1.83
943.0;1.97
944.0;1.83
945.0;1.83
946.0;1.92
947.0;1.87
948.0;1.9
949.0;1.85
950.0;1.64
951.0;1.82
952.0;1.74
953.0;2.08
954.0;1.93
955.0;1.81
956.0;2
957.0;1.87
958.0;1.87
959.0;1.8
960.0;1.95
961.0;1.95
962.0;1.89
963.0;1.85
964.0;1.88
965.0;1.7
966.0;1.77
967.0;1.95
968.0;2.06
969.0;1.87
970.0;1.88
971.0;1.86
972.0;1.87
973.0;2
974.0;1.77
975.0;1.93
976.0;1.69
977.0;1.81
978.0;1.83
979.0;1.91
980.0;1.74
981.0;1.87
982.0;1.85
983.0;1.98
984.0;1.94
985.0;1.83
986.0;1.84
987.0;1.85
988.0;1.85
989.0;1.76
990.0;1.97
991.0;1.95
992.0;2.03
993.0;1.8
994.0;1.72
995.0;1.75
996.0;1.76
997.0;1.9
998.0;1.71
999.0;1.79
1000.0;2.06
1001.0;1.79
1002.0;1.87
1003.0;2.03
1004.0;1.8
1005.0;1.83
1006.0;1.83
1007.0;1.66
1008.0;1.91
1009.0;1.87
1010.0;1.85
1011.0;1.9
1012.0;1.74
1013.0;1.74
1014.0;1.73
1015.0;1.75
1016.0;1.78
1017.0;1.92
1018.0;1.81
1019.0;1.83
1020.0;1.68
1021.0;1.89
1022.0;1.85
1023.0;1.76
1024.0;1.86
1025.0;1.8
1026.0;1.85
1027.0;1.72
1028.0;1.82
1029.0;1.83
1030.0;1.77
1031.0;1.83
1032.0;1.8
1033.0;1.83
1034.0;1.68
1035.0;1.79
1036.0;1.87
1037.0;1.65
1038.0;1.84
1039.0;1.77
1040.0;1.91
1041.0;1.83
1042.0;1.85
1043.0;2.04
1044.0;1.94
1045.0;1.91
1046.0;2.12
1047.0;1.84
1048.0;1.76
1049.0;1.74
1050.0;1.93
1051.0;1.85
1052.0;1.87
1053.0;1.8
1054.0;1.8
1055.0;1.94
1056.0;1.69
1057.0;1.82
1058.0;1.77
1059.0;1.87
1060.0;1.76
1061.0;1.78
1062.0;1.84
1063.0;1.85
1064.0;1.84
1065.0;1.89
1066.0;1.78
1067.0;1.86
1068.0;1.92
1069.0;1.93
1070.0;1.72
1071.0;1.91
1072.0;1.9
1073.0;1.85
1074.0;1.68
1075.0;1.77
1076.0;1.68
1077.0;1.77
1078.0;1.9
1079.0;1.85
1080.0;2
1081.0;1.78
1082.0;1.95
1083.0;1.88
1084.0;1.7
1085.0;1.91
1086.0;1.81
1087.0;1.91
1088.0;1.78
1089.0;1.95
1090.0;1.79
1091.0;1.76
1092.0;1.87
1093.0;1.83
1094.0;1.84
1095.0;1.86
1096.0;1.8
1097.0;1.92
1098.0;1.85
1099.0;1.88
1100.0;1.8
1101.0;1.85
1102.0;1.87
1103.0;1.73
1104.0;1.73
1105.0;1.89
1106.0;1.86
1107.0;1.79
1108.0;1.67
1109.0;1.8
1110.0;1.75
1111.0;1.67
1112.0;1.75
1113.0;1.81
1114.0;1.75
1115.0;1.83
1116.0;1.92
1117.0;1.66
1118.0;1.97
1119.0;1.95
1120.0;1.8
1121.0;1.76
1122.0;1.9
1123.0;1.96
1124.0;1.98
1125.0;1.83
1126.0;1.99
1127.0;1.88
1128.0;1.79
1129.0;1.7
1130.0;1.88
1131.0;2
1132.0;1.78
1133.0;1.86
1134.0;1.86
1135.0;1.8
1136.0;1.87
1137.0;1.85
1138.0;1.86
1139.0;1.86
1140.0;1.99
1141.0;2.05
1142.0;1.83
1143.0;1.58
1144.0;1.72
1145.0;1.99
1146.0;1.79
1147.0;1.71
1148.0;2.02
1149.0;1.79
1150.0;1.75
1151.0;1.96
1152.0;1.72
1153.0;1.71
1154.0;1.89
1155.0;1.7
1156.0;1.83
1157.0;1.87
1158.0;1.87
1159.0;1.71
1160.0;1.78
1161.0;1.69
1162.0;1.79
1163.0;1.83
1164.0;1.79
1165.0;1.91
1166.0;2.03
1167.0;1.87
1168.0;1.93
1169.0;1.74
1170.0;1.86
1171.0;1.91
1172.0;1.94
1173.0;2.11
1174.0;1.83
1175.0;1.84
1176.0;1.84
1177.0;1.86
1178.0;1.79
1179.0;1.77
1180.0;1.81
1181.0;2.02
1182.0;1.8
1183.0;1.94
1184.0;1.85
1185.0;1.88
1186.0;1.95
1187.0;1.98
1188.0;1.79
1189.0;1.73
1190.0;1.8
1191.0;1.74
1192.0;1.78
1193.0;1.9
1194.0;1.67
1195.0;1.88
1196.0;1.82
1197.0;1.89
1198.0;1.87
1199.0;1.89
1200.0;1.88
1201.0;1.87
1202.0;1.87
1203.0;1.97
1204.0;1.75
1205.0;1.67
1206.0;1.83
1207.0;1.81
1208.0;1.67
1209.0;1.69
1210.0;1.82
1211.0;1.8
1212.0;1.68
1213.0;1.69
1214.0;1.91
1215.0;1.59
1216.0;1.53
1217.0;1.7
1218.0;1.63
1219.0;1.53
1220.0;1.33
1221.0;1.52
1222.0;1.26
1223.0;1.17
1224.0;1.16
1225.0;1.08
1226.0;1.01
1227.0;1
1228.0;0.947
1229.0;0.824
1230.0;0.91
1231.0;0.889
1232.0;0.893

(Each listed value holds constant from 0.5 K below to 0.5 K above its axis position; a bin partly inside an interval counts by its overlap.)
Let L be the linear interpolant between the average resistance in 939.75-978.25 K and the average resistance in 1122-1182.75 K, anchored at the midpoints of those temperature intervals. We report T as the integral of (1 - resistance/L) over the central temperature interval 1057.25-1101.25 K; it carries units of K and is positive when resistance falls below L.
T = 0.5 K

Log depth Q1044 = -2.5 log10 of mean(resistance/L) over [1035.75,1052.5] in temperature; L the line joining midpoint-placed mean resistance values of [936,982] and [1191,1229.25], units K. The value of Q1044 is -0.051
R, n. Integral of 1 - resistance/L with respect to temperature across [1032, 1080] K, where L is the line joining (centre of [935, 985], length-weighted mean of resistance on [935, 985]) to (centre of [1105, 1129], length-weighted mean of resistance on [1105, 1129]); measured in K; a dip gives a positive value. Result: 0.25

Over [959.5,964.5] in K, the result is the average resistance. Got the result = 1.9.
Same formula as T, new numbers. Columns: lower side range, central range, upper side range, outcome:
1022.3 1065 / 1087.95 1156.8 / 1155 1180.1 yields 0.3 K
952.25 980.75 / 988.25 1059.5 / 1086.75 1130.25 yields 1.0 K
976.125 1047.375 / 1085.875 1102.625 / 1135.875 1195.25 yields -0.1 K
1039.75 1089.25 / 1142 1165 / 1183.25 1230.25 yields -1.1 K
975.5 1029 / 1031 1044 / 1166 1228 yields -0.1 K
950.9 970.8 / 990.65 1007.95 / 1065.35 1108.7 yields 0.3 K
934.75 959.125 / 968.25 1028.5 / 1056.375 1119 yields 0.6 K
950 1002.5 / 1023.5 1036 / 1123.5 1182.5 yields 0.4 K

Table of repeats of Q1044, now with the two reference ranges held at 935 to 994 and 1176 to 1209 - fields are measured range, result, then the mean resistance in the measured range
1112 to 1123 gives 0.005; 1.84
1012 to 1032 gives 0.037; 1.8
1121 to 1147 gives -0.009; 1.86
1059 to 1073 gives 0.005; 1.85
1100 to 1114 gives 0.039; 1.78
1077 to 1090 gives -0.006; 1.86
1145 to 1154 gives 0.011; 1.82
